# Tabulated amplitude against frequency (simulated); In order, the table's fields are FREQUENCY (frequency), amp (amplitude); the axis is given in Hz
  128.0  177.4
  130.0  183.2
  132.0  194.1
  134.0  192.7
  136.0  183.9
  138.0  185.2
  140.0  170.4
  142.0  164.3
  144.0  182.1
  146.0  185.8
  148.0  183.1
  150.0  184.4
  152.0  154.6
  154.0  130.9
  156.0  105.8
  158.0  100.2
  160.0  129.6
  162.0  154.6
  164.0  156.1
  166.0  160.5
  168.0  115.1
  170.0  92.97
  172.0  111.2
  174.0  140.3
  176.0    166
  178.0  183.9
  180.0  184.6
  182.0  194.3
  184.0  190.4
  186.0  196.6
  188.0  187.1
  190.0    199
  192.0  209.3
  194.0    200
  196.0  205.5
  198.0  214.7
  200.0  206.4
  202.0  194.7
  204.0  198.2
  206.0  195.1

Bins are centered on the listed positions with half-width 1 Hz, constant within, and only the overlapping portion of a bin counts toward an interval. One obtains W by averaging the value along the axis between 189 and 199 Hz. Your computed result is 206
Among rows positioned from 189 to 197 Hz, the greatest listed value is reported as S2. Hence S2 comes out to 209.3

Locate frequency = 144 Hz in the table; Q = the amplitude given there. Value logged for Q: 182.1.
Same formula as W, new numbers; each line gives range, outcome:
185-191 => 194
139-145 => 172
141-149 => 179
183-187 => 194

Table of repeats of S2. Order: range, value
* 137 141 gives 185.2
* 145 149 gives 185.8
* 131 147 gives 194.1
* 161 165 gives 156.1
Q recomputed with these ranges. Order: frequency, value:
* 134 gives 192.7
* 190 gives 199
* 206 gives 195.1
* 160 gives 129.6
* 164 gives 156.1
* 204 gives 198.2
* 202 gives 194.7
